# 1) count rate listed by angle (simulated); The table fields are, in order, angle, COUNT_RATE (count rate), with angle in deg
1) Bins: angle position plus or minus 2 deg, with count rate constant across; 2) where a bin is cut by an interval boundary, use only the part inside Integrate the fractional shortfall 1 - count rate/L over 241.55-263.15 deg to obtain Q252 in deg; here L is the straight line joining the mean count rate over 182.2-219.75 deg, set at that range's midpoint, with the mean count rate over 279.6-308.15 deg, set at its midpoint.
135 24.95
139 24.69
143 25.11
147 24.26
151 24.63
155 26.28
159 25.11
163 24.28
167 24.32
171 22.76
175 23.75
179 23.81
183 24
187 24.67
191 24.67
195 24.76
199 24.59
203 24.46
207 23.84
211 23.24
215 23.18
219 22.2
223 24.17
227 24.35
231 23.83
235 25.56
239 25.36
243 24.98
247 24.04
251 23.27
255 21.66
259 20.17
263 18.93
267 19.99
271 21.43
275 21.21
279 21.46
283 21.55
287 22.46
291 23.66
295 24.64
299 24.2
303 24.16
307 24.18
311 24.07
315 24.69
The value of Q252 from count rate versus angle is 1.2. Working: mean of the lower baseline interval 24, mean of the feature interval 22.4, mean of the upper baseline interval 23.4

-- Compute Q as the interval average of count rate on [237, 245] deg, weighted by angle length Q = 25.2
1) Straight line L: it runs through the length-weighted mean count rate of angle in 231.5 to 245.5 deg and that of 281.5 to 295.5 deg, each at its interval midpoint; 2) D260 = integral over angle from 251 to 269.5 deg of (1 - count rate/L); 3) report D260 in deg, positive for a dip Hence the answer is 2.8 deg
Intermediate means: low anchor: 25.1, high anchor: 23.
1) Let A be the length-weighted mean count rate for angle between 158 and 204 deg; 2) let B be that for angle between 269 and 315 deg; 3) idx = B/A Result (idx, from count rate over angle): 0.95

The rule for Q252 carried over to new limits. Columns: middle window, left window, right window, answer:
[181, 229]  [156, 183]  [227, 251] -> 0.7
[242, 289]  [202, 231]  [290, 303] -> 4.5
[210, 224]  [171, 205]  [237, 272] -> 0.1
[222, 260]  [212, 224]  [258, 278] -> -3.4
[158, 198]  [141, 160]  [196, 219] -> 0.4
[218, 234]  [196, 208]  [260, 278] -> -0.6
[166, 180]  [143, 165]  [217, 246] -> 0.7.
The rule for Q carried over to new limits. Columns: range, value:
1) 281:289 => 22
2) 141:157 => 25.1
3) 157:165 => 24.7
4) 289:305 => 24.2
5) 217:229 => 23.6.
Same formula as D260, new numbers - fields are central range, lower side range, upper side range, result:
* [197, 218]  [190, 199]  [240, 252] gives 0.7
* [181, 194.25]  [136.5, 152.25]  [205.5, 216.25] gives -0.3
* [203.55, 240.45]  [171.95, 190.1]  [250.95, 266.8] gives -2.9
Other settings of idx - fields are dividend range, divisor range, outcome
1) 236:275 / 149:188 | 0.91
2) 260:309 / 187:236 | 0.93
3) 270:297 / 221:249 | 0.91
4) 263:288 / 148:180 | 0.87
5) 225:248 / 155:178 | 1.02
